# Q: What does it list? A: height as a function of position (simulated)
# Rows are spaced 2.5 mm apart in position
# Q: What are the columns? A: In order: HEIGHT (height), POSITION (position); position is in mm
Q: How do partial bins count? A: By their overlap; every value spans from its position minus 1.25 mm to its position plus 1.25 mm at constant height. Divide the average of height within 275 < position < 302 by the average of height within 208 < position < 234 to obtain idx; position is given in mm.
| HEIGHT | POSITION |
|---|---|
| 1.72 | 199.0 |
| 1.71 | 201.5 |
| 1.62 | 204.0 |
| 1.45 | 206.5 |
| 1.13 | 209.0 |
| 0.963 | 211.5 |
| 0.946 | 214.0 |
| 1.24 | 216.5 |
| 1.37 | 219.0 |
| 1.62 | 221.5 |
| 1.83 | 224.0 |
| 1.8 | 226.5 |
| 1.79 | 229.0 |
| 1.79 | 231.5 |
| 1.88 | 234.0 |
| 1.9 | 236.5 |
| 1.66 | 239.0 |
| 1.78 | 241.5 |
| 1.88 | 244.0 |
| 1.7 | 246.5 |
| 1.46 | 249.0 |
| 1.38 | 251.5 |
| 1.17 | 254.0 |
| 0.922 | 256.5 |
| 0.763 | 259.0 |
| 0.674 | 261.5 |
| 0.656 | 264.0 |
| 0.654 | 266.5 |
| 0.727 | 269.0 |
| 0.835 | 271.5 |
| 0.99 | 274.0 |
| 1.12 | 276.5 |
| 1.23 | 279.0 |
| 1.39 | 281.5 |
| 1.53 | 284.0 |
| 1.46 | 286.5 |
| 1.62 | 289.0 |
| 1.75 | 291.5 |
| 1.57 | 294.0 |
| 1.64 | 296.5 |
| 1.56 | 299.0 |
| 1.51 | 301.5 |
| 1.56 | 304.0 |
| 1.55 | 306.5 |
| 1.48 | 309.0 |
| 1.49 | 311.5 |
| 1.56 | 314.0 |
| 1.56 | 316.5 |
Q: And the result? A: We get 1.01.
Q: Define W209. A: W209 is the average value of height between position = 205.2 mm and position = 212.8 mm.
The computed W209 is 1.18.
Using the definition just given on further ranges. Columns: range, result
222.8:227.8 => 1.81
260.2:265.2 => 0.666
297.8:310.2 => 1.53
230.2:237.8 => 1.85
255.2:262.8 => 0.788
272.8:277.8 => 1.06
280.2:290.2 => 1.5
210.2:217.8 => 1.05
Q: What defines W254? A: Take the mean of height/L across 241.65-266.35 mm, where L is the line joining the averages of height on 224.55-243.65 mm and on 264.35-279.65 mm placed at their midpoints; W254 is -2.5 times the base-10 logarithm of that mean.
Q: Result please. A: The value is 0.161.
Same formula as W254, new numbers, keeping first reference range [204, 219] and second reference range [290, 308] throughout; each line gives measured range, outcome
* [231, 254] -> -0.25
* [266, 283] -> 0.41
